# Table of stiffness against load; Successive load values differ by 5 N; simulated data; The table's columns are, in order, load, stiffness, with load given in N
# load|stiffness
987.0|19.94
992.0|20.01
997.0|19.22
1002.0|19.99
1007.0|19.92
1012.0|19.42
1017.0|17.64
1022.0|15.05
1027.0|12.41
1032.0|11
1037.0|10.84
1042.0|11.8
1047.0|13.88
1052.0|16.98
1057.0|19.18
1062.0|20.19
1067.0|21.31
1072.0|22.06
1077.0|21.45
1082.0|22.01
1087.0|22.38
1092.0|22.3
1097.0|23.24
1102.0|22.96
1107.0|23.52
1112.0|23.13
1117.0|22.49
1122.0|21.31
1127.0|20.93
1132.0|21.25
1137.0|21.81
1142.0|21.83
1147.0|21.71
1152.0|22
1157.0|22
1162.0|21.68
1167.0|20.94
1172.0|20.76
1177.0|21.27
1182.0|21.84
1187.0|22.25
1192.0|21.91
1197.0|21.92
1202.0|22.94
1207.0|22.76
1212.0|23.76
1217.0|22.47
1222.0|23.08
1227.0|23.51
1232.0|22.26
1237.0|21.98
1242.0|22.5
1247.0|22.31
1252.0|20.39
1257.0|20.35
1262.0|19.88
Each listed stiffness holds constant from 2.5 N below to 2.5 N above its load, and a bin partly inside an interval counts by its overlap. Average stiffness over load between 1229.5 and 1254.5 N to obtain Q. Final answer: 21.9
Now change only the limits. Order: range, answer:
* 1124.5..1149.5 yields 21.5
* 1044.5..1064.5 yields 17.6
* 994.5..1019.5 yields 19.2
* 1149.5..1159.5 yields 22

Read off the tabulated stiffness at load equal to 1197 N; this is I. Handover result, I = 21.92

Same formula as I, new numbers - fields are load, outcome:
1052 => 16.98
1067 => 21.31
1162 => 21.68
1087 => 22.38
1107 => 23.52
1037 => 10.84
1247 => 22.31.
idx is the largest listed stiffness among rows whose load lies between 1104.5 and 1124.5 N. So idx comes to 23.52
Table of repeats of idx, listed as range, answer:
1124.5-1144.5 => 21.83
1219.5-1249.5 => 23.51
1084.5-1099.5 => 23.24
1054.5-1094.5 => 22.38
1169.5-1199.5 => 22.25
